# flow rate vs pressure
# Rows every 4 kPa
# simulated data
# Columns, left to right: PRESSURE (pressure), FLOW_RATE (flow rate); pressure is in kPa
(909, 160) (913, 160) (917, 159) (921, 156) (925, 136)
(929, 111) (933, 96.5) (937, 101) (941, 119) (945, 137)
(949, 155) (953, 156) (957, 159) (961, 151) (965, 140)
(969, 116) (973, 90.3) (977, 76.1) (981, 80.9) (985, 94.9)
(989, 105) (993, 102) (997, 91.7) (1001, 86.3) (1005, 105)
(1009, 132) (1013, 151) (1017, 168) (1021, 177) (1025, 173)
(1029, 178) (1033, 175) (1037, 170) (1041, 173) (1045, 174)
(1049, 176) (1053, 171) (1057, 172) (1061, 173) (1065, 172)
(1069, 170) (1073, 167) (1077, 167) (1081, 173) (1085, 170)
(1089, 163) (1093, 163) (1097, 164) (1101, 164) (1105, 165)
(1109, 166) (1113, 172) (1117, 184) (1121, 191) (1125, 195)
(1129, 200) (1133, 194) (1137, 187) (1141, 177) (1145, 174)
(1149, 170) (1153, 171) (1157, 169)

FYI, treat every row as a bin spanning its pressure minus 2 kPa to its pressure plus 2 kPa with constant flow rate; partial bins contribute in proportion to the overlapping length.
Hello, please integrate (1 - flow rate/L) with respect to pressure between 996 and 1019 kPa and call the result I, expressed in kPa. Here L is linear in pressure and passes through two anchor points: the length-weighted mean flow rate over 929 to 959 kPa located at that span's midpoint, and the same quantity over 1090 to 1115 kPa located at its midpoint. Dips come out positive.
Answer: 3.4 kPa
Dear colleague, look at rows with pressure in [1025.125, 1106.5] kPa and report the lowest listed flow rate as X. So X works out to 163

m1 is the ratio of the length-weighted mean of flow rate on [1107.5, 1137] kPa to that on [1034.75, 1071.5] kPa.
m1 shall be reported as 1.1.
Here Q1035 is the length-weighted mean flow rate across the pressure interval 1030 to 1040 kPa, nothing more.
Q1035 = 173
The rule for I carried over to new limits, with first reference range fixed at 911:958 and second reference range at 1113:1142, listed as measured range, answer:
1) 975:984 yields 4.1 kPa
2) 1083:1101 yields 1.4 kPa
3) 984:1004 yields 7.4 kPa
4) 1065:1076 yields 0.3 kPa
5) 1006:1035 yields -0.5 kPa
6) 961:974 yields 2.0 kPa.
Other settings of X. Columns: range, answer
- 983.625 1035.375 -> 86.3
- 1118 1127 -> 191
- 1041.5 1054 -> 171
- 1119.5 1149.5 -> 170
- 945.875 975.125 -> 90.3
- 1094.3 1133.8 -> 164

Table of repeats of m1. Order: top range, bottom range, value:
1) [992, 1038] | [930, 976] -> 1.12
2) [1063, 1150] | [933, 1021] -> 1.45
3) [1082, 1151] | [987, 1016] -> 1.57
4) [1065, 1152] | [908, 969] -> 1.26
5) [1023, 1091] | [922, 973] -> 1.32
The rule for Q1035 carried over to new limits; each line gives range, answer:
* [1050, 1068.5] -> 172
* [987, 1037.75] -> 139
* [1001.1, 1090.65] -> 164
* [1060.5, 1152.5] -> 175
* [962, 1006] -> 100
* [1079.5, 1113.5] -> 166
